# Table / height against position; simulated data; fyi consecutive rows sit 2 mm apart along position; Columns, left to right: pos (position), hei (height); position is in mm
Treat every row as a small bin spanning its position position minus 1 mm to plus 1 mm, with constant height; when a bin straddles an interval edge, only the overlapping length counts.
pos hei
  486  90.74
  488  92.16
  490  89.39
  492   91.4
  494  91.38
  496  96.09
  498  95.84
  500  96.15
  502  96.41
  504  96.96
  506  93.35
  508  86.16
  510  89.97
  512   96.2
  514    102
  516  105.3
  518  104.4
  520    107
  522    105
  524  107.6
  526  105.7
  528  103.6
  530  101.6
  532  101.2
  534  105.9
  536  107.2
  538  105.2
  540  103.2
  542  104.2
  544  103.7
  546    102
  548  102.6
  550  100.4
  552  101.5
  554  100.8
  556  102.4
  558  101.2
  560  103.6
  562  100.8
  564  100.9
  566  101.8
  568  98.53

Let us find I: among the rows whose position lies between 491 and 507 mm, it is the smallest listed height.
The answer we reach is 91.38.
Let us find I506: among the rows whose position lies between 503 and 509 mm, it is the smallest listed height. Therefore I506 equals 86.16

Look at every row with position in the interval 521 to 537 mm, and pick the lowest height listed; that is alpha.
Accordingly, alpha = 101.2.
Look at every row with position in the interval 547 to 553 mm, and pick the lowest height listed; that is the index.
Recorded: 100.4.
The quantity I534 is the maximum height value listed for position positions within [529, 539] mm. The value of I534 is 107.2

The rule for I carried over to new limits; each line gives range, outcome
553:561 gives 100.8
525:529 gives 103.6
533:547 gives 102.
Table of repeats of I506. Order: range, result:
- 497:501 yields 95.84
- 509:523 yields 89.97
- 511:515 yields 96.2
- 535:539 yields 105.2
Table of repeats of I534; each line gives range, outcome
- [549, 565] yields 103.6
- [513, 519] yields 105.3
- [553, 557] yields 102.4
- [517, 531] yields 107.6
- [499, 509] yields 96.96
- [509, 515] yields 102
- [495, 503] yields 96.41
